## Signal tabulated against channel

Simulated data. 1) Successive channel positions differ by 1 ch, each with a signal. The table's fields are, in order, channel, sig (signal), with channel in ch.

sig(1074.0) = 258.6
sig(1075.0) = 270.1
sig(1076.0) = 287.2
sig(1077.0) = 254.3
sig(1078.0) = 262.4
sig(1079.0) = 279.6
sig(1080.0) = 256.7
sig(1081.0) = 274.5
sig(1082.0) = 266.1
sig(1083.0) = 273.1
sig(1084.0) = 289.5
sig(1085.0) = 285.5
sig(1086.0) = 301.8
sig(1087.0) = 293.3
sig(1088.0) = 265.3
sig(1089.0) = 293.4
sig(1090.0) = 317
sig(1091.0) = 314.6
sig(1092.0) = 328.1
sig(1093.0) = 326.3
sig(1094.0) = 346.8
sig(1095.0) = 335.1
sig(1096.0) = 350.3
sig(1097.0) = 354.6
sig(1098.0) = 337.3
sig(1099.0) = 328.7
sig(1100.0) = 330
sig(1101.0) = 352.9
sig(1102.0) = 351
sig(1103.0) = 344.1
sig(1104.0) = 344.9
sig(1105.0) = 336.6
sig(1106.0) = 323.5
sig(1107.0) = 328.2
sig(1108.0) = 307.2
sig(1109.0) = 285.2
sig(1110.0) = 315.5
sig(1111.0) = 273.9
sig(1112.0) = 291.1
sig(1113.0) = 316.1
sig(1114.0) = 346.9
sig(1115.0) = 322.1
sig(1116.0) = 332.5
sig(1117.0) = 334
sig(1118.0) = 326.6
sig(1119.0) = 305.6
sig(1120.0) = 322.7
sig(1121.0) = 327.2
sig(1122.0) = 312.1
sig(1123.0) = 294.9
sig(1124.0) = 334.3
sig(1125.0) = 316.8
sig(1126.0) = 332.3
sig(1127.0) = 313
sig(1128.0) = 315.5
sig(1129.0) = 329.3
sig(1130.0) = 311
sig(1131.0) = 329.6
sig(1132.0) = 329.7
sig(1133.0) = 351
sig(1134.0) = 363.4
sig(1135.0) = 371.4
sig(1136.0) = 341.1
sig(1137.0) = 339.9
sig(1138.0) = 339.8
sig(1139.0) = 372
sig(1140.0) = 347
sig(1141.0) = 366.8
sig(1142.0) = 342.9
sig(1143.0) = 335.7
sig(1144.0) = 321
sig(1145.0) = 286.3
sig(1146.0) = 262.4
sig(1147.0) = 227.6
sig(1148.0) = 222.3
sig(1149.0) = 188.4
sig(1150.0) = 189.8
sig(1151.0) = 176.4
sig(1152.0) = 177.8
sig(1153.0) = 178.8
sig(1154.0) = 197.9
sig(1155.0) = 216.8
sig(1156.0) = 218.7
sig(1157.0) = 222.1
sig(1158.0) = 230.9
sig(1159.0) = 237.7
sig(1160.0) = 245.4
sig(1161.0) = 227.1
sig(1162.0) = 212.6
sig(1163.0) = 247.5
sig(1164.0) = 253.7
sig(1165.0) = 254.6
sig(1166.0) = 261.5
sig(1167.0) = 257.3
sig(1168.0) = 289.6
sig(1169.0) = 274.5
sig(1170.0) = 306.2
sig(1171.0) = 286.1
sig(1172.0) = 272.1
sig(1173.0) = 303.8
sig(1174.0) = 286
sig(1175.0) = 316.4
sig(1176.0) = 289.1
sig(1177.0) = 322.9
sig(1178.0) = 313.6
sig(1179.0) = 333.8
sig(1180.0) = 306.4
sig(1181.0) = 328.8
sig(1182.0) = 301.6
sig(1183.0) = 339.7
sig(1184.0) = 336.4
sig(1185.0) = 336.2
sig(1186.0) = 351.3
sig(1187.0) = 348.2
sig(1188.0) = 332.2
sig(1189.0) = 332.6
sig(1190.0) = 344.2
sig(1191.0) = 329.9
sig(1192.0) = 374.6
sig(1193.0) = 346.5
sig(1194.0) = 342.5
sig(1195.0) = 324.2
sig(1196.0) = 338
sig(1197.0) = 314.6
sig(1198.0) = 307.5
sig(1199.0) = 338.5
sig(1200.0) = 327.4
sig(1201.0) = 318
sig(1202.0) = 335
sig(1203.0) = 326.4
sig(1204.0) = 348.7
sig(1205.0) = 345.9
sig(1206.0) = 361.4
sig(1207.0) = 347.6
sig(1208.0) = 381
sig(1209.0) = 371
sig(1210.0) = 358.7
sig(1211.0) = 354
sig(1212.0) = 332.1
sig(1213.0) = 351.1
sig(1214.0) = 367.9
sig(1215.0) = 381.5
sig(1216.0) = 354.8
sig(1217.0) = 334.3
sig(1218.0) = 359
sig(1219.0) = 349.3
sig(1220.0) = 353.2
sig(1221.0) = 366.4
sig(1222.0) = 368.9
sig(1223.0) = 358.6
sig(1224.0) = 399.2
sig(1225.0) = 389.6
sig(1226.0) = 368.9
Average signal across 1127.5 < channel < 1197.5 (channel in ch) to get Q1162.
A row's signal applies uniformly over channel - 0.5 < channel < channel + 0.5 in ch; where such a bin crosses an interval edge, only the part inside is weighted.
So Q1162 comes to 295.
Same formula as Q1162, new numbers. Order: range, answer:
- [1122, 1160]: 287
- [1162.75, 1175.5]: 278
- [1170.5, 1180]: 303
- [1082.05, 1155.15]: 308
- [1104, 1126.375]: 318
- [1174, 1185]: 318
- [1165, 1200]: 317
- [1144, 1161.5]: 221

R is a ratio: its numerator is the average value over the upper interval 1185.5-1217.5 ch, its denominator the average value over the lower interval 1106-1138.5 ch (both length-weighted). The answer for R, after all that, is 1.06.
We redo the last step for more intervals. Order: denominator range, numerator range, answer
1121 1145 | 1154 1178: 0.78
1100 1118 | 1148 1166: 0.67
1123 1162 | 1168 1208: 1.15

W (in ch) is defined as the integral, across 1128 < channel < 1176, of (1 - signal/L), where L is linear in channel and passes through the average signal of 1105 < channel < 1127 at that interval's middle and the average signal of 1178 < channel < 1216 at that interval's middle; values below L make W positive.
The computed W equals 7.3 ch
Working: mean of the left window 317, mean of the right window 341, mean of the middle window 278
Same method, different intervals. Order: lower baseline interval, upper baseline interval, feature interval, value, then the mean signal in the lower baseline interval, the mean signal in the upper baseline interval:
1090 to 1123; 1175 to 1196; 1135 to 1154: 2.9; 326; 332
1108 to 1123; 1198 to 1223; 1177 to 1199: 0.6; 314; 351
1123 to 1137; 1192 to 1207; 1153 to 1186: 5.8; 333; 336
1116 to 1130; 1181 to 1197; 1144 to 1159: 5.0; 320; 337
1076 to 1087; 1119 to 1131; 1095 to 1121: -2.2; 276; 319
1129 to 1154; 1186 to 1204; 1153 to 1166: 3.3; 293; 335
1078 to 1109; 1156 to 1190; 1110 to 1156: 0.3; 313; 289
